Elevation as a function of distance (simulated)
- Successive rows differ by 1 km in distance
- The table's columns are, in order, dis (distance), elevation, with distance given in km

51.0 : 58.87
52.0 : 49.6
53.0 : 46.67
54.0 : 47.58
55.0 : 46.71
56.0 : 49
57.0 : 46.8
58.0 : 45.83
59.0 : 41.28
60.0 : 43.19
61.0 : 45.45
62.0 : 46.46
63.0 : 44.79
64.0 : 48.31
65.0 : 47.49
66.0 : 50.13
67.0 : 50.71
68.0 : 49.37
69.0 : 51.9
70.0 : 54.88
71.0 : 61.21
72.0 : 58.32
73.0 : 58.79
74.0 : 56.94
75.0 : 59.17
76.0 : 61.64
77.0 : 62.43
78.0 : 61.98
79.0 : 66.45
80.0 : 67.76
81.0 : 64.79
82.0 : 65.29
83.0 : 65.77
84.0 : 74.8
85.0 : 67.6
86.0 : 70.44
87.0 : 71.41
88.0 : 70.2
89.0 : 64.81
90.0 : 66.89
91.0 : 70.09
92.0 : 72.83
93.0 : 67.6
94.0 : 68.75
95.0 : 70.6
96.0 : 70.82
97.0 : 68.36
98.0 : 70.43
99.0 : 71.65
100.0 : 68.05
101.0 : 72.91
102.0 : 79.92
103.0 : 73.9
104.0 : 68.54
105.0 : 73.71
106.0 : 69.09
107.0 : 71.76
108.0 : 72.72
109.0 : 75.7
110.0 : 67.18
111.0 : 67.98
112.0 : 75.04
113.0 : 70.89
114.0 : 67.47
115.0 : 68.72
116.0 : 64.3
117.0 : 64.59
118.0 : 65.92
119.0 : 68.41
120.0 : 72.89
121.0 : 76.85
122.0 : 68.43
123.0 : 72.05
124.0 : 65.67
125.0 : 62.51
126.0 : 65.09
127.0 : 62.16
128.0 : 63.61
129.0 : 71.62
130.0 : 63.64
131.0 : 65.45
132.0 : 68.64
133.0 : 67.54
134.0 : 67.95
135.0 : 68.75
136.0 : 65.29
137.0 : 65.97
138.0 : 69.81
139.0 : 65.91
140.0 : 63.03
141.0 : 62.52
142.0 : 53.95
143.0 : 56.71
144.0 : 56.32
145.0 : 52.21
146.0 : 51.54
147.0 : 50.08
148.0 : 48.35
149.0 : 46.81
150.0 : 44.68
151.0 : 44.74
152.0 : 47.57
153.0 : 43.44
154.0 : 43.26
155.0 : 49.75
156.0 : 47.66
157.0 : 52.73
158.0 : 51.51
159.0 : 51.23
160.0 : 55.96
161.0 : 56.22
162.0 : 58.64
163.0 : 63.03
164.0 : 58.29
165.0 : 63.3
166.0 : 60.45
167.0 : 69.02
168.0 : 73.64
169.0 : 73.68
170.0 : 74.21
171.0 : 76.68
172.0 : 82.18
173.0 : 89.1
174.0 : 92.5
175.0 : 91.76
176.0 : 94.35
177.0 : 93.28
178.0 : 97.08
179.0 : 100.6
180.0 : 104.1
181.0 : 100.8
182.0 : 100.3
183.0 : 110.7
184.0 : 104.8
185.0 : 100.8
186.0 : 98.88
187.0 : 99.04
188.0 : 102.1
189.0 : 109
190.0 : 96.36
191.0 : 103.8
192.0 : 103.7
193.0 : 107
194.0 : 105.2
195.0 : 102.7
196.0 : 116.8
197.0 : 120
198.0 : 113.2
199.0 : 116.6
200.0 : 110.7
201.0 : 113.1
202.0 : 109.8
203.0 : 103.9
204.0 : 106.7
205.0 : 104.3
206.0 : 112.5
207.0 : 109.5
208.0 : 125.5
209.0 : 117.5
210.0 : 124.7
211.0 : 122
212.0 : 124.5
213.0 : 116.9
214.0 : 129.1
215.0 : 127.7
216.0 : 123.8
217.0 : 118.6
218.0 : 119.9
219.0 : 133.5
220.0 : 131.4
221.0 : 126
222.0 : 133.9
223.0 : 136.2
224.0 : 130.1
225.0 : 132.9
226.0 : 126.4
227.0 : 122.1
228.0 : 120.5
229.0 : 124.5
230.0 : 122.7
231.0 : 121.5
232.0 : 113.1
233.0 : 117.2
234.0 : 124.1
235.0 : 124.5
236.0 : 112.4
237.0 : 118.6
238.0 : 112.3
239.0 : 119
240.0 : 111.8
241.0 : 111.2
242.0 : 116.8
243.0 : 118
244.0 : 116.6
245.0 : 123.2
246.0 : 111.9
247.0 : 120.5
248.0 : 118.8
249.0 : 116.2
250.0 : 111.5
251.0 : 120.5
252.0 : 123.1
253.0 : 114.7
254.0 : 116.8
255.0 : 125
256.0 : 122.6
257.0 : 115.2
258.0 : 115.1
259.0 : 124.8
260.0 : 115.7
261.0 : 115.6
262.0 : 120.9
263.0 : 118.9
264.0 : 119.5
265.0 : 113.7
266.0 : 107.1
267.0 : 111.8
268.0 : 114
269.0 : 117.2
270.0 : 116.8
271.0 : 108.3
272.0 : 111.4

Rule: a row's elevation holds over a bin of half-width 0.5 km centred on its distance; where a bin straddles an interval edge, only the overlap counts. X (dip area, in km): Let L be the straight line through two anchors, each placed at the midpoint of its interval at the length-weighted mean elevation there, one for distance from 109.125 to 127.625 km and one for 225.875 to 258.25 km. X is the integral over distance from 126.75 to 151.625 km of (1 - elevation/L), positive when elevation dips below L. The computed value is 5.4 km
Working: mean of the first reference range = 68.2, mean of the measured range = 59.8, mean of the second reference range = 118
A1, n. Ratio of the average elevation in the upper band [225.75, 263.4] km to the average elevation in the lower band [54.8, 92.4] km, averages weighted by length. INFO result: 2.04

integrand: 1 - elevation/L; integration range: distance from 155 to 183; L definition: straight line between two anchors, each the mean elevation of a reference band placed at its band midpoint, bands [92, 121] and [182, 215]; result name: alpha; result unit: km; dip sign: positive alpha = 6.57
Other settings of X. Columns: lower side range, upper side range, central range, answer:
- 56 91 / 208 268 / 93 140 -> 3.0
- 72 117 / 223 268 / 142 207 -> 9.9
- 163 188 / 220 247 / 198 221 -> -2.3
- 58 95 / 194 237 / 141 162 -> 9.4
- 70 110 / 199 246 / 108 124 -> 1.7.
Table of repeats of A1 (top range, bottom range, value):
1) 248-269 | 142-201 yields 1.48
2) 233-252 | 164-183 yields 1.37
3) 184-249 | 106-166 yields 1.90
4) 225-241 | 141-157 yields 2.41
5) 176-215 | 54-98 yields 1.84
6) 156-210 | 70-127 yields 1.36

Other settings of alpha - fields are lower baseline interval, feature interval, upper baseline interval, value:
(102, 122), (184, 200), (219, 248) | -0.35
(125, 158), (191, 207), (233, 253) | -3.17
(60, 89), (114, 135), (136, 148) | -3.06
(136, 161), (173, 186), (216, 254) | -3.54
